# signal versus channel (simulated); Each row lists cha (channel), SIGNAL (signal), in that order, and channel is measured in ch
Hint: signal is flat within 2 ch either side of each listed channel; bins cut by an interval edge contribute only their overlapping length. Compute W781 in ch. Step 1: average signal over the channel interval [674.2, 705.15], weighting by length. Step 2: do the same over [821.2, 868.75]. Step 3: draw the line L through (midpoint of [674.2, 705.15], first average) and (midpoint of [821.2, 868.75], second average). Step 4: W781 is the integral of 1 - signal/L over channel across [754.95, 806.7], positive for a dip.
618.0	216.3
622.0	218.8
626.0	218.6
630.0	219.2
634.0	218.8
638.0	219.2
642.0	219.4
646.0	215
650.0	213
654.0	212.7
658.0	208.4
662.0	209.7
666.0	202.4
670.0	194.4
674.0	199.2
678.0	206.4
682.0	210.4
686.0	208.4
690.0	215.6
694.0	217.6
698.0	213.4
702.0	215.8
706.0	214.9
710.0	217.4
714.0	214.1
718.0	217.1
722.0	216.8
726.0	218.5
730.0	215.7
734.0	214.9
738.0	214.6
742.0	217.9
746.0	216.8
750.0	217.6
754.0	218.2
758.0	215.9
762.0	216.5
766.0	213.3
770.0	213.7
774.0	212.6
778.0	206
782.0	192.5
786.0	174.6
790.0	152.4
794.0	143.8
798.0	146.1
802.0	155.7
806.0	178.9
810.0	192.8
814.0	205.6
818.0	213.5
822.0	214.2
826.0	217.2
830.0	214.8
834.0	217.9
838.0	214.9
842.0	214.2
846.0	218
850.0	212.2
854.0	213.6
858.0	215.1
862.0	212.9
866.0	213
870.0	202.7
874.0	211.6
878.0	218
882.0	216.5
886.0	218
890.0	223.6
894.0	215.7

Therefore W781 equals 6.38 ch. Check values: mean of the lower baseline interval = 212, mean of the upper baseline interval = 215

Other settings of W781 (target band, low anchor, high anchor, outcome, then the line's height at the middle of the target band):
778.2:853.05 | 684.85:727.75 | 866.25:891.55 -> 7.4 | 215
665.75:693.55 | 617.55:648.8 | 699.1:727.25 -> 1.4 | 217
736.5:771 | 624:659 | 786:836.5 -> -3.3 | 197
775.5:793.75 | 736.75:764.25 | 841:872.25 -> 3.1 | 215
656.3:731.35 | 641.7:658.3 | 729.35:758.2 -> 1.3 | 215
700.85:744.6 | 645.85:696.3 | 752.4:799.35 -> -3.4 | 201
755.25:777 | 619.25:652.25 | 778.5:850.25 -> -1.6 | 200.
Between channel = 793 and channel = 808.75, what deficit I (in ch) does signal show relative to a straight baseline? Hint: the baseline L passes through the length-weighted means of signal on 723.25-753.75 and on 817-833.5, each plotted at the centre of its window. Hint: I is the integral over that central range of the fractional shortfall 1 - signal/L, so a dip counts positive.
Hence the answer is 4.16 ch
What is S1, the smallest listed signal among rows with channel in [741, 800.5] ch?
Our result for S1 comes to 143.8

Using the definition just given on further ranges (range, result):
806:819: 178.9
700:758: 214.1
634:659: 208.4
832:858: 212.2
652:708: 194.4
